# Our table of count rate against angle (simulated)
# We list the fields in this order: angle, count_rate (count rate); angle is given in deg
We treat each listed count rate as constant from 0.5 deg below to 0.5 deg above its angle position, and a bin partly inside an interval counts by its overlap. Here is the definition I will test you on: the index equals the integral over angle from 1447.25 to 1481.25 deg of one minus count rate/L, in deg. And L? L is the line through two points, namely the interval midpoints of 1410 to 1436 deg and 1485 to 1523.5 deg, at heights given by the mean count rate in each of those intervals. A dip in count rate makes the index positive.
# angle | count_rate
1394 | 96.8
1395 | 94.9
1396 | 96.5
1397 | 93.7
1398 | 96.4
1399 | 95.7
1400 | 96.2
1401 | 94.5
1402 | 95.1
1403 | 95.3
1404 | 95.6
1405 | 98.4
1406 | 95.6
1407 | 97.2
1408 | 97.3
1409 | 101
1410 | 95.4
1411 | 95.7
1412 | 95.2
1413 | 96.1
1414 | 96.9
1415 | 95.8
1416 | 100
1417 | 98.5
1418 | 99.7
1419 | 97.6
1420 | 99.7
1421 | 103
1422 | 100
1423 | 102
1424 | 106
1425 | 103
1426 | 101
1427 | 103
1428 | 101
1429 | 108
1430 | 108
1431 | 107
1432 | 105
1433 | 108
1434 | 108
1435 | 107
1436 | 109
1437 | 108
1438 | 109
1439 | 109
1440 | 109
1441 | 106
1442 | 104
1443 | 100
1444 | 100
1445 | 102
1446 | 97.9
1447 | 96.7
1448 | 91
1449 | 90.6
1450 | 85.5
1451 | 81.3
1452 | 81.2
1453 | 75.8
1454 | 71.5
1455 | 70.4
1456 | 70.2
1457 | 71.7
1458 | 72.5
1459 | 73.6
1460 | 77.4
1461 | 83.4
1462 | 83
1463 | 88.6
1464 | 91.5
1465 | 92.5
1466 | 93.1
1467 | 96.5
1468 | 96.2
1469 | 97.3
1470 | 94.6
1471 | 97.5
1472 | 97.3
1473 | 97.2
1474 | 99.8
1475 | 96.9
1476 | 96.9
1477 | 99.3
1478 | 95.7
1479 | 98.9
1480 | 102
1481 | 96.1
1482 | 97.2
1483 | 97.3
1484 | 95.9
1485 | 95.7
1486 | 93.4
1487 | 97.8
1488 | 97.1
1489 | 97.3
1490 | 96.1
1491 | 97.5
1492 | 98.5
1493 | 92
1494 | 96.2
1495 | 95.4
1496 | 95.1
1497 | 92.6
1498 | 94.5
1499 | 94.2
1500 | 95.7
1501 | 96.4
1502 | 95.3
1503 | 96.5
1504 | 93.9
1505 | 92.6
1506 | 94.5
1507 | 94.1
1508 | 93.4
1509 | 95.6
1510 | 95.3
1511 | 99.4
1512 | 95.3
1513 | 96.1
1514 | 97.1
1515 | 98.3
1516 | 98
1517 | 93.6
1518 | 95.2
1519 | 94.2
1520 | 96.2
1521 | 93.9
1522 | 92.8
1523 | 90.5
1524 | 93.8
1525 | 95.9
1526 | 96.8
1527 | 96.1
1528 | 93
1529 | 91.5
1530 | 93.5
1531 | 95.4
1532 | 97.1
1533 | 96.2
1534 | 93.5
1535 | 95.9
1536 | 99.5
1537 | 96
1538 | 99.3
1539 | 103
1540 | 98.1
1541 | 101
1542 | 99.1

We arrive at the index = 3.45 deg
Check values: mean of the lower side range 102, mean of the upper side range 95.3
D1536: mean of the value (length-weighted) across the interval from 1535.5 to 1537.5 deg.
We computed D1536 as 97.8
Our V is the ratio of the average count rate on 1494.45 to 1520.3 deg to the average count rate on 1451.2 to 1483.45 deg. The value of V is 1.1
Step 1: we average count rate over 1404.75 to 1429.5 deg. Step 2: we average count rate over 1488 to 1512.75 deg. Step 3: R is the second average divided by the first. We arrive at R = 1.0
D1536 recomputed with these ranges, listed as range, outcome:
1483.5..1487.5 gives 95.7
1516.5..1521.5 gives 94.6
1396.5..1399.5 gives 95.3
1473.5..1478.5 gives 97.7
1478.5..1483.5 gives 98.3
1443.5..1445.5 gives 101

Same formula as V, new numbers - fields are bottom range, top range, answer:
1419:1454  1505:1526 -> 0.95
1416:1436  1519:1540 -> 0.92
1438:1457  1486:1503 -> 1.05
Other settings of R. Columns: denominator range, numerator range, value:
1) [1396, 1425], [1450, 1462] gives 0.78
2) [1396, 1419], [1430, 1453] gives 1.04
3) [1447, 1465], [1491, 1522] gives 1.18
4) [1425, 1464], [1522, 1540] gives 1.02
